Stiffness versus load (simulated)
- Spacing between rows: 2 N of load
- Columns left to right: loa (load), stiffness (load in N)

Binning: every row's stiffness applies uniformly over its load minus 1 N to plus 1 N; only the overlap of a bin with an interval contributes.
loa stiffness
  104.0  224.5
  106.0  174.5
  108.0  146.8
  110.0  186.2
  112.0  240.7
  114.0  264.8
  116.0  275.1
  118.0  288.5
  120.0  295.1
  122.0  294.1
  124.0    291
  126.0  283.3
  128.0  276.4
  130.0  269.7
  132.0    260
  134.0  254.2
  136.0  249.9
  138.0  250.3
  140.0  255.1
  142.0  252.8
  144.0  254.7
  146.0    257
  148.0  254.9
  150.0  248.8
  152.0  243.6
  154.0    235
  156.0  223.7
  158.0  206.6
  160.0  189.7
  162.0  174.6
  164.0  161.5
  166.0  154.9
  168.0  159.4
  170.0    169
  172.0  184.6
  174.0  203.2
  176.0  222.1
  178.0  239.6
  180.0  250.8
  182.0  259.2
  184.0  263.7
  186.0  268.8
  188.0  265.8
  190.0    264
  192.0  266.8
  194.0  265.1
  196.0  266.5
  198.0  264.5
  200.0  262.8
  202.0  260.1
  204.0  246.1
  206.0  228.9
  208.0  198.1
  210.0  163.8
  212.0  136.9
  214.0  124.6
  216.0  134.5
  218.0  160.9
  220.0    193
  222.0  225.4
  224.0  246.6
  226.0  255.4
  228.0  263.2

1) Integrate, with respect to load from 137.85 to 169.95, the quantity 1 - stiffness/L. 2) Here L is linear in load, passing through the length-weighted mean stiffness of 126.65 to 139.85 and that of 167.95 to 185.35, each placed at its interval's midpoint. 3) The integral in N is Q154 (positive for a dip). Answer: 3.3 N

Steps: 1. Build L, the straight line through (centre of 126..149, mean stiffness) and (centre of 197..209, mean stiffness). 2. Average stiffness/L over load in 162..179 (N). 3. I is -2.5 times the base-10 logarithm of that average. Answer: 0.32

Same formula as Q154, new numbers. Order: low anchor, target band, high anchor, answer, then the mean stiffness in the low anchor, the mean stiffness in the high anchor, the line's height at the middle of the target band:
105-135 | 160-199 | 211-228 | -2.2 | 253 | 189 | 215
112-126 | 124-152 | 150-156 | -0.2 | 282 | 238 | 257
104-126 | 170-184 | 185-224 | 0.2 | 246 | 222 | 229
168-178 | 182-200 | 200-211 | -4.6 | 196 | 223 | 211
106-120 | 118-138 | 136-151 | -2.6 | 234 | 253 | 243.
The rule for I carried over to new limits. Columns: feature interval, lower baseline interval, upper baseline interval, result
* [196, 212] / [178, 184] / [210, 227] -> -0.08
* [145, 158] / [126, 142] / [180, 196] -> 0.09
